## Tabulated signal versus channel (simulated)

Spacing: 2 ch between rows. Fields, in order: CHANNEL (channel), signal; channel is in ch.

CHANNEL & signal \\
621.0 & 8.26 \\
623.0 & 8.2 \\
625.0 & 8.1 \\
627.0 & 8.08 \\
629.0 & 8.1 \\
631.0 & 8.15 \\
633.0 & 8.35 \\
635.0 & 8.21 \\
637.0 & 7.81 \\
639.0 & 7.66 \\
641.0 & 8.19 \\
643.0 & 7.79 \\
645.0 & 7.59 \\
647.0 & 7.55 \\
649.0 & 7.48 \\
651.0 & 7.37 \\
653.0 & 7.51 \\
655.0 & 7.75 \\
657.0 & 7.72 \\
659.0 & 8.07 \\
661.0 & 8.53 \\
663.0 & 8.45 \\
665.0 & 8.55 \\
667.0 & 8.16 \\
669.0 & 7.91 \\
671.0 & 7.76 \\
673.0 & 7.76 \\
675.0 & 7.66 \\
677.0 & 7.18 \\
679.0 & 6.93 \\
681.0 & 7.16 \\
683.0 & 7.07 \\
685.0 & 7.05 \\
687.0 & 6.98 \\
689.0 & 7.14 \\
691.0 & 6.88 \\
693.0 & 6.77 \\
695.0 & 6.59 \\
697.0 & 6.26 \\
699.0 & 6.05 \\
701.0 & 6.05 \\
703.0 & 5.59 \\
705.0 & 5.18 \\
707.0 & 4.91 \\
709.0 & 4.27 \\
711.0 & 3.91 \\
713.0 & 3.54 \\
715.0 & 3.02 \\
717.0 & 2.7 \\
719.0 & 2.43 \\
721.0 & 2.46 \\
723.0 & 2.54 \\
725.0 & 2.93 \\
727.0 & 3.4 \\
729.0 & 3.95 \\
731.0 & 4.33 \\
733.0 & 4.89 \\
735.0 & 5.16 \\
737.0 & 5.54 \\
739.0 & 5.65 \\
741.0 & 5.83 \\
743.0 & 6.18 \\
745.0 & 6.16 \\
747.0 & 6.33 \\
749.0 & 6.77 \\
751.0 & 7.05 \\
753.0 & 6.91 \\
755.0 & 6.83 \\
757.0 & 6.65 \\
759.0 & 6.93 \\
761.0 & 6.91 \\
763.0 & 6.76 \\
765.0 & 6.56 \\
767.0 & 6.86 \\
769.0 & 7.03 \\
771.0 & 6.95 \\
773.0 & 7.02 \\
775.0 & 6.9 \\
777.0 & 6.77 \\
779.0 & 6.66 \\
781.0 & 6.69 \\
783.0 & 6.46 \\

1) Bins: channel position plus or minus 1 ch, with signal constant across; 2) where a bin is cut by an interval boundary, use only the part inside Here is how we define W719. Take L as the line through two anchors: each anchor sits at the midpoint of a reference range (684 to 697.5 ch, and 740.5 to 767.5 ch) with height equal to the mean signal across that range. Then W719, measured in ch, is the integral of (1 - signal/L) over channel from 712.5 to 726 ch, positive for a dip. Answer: 7.9 ch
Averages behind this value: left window 6.83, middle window 2.78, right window 6.63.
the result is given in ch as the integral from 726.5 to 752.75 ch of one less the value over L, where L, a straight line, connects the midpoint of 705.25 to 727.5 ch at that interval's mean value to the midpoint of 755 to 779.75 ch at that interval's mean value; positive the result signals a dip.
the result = -3.1 ch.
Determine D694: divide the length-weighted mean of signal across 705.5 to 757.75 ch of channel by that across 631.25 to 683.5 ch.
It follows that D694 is 0.61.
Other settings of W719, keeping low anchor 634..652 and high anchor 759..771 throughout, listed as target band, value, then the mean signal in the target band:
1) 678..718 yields 8.99 ch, 5.7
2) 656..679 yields -1.13 ch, 7.93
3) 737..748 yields 1.60 ch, 5.99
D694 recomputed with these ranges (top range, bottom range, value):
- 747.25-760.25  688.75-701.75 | 1.05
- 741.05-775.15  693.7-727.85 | 1.58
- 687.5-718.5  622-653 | 0.66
